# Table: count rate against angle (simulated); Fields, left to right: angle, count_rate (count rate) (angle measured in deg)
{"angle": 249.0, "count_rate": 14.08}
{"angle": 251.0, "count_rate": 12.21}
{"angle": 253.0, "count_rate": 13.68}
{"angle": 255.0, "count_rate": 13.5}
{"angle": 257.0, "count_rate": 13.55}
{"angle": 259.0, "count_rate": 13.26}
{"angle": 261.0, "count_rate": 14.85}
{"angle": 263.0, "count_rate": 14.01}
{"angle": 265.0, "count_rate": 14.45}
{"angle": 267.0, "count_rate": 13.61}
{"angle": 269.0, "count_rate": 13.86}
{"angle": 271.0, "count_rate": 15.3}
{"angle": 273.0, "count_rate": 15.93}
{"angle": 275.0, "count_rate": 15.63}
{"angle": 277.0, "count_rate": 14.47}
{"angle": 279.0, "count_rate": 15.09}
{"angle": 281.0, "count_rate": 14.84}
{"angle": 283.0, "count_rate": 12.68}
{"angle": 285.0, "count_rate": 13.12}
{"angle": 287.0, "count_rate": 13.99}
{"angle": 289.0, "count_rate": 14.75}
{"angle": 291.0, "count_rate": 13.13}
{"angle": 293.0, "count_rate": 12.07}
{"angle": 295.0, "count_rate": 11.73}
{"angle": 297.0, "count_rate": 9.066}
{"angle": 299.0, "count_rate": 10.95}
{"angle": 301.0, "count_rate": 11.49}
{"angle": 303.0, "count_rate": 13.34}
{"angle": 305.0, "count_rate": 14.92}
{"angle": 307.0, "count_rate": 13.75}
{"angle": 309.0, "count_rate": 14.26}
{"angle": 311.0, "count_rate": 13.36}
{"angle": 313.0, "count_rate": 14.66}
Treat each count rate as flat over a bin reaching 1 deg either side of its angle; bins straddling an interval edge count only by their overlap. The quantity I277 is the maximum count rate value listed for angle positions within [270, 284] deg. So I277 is 15.93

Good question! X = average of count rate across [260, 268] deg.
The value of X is 14.2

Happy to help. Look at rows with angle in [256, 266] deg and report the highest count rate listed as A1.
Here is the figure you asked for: 14.85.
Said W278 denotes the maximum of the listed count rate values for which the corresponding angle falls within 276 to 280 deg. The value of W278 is 15.09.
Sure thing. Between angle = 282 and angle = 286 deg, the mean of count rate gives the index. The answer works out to 12.9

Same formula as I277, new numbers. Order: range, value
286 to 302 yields 14.75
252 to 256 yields 13.68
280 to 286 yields 14.84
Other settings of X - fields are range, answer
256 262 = 13.9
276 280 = 14.8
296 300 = 10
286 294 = 13.5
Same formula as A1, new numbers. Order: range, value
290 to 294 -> 13.13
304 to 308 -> 14.92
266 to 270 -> 13.86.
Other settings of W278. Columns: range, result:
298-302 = 11.49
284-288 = 13.99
